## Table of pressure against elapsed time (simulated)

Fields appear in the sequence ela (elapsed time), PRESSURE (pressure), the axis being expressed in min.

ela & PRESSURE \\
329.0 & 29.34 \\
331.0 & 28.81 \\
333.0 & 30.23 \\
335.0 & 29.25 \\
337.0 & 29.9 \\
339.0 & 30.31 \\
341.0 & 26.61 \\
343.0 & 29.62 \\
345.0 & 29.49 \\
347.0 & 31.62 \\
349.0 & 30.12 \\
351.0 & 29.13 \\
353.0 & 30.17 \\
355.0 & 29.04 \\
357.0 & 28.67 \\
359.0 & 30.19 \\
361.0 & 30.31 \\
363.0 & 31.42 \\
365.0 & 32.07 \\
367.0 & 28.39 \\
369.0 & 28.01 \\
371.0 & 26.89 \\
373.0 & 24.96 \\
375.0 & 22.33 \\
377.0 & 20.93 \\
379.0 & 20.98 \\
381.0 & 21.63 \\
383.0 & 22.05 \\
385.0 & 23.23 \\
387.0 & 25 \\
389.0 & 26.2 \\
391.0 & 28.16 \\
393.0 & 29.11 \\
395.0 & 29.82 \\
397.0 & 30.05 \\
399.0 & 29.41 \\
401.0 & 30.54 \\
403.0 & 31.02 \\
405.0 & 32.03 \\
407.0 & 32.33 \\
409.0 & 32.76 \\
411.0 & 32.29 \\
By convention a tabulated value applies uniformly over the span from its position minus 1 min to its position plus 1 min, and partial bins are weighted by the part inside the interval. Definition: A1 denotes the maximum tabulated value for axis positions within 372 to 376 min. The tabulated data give 24.96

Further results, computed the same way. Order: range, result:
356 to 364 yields 31.42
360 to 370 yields 32.07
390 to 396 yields 29.82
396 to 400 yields 30.05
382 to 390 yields 26.2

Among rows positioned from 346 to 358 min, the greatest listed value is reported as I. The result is 31.62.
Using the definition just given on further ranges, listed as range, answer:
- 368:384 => 28.01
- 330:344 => 30.31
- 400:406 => 32.03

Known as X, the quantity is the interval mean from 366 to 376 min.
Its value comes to 26.1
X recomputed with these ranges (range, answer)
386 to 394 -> 27.1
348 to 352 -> 29.6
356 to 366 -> 30.5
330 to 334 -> 29.5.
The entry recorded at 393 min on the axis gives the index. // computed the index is 29.11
